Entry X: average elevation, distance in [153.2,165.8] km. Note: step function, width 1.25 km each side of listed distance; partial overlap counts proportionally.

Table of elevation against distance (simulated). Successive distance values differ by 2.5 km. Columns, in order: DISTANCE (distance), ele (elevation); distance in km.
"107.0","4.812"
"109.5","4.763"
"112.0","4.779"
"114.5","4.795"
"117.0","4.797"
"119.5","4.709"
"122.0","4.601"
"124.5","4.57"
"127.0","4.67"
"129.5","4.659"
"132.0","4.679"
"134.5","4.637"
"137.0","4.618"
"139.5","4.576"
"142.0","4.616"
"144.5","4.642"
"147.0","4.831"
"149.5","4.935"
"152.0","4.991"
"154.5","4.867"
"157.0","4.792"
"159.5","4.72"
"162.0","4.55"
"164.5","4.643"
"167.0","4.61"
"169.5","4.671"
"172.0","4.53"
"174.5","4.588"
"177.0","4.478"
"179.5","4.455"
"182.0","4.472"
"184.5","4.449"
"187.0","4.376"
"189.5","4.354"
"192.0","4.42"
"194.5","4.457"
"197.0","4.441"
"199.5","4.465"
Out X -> 4.72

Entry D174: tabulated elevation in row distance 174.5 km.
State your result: 4.588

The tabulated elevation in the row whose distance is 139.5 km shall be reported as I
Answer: 4.576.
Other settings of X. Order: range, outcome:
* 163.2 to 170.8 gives 4.64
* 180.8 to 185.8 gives 4.46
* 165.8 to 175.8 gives 4.6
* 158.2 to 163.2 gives 4.64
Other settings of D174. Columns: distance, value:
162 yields 4.55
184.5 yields 4.449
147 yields 4.831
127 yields 4.67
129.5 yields 4.659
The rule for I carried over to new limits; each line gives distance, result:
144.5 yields 4.642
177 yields 4.478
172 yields 4.53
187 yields 4.376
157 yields 4.792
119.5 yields 4.709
